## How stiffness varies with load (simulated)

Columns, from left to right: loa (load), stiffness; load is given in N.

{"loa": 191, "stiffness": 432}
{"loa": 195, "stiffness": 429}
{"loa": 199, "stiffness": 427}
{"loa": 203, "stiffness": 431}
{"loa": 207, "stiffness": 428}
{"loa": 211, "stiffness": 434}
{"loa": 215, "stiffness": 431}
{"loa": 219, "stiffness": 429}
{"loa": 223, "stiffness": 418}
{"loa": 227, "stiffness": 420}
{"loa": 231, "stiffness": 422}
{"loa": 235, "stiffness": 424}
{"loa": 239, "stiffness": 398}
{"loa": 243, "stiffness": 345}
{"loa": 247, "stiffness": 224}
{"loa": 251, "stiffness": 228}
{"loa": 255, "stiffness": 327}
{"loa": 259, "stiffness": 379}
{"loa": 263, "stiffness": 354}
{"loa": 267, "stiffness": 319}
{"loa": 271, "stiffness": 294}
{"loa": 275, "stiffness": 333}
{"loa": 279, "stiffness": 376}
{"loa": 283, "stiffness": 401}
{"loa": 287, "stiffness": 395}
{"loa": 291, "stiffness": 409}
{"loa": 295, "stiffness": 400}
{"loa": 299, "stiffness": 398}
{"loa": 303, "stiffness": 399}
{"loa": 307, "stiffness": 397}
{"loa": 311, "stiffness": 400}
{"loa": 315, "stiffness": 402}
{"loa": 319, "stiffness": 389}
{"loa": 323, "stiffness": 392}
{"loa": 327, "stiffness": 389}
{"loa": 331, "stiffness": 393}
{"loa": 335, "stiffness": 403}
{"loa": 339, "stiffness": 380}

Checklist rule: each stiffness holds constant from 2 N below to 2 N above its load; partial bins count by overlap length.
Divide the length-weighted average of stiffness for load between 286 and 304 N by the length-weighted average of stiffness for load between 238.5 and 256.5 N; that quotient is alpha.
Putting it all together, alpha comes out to 1.35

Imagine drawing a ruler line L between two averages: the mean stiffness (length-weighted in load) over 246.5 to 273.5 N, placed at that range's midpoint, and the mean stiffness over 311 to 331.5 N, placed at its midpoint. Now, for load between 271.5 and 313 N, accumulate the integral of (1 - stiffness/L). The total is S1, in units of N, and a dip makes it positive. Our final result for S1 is -4.0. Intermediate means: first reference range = 309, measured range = 387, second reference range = 394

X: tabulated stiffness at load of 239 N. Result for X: 398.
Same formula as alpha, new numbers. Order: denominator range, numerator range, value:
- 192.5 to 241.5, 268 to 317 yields 0.90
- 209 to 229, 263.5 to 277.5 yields 0.75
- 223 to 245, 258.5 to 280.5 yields 0.84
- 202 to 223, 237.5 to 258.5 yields 0.72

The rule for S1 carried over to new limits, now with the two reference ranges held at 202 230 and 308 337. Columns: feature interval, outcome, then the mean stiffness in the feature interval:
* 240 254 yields 4.6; 280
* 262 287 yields 3.6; 350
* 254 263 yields 1.3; 356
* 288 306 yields 0.1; 401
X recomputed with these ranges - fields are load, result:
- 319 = 389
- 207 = 428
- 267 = 319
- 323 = 392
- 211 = 434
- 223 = 418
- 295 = 400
